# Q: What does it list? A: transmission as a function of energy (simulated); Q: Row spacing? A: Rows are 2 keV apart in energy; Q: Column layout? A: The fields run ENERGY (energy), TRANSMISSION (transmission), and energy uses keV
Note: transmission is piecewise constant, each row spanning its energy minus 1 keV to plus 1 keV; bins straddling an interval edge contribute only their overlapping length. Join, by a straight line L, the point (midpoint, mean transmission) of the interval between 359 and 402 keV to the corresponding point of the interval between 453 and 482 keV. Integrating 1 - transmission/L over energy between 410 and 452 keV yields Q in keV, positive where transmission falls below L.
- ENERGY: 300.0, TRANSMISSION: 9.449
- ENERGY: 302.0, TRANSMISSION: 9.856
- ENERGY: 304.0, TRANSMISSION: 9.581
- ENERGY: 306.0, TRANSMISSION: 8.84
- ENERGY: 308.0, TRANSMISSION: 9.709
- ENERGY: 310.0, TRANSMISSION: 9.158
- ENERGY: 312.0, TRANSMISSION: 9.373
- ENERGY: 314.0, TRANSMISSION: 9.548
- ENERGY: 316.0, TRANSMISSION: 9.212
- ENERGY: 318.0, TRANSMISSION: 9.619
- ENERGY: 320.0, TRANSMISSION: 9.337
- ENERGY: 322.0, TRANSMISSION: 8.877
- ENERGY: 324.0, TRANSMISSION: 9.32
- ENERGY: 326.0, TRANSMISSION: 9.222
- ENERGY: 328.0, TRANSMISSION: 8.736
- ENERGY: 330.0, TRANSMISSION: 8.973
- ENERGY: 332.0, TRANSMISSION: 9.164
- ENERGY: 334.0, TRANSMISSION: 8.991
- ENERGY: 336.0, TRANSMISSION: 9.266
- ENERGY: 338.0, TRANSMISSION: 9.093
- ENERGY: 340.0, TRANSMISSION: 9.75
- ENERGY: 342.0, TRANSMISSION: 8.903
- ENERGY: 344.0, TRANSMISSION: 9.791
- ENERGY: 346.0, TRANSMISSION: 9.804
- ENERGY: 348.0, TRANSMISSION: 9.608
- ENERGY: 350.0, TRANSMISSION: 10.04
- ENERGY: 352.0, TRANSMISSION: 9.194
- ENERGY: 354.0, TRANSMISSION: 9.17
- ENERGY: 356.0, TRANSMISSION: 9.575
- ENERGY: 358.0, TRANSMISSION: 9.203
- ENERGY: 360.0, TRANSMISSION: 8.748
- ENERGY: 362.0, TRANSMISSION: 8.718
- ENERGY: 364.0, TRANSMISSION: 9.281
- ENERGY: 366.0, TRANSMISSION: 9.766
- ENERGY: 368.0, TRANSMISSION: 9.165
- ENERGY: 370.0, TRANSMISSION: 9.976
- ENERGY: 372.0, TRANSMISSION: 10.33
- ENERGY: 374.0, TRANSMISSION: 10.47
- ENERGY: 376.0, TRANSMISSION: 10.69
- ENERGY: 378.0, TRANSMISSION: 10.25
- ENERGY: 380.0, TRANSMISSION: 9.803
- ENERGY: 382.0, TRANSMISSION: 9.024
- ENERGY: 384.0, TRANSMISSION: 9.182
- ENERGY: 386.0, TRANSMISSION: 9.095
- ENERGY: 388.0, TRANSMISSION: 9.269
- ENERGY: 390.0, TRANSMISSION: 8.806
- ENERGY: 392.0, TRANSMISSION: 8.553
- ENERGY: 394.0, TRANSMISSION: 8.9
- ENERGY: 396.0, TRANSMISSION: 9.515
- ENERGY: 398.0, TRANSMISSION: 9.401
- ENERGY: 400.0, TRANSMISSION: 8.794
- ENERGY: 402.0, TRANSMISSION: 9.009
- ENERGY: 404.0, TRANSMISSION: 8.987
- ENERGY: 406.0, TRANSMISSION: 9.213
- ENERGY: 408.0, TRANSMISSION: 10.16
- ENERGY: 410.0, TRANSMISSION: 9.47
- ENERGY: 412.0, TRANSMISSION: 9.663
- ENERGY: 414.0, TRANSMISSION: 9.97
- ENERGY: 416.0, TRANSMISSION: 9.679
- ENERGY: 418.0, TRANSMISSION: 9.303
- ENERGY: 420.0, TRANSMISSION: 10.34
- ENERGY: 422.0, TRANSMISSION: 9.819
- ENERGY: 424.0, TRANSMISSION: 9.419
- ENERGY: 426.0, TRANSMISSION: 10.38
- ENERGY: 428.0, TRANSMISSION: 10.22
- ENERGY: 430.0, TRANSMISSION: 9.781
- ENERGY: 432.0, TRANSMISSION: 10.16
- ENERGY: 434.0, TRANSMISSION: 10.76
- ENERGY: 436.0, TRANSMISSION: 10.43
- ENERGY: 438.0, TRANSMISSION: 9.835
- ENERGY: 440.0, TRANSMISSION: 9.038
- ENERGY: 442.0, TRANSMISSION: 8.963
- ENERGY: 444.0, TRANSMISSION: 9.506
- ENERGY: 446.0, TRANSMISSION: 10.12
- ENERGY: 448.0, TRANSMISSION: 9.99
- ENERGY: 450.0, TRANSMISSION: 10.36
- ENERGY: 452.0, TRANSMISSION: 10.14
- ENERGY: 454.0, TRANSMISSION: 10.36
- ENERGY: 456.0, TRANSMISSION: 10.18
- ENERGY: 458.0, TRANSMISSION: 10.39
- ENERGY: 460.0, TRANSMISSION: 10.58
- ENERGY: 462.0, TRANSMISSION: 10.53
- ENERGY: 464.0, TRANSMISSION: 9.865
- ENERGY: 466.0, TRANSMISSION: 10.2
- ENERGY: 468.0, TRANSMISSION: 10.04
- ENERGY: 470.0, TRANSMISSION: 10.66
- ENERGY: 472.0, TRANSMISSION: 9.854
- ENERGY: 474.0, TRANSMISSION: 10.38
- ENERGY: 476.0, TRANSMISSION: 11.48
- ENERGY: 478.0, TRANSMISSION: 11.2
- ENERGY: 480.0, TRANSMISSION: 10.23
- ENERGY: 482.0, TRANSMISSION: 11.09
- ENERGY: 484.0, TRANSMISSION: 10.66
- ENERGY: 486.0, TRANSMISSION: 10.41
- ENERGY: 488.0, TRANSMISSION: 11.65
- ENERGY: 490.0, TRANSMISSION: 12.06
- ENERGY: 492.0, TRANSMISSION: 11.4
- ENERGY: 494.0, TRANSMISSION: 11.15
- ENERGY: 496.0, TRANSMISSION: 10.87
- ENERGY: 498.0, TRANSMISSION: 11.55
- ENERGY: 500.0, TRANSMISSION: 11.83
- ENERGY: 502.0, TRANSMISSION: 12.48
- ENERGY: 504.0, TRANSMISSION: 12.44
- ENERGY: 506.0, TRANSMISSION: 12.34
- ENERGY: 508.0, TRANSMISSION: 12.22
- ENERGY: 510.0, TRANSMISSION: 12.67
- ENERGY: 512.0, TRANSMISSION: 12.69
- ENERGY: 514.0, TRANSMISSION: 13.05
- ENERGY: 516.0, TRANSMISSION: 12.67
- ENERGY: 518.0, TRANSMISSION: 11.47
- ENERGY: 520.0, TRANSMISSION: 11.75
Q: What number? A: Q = 0.53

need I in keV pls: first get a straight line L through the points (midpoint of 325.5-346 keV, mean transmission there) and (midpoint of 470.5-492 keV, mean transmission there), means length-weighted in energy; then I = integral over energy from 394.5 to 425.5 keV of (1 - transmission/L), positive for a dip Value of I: 1.7 keV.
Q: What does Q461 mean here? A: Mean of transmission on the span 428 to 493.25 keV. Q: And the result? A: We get 10.4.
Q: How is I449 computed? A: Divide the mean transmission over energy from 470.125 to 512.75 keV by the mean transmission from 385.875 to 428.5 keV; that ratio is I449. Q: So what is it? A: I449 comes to 1.2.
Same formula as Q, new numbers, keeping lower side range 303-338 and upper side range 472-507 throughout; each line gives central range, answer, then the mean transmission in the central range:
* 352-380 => 0.47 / 9.63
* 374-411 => 2.72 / 9.37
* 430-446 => 1.28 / 9.83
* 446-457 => 0.66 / 10.2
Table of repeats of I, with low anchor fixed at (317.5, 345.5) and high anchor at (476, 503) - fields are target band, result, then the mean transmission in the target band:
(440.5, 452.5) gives 1.03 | 9.8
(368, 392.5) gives 0.57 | 9.62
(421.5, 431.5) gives 0.50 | 9.94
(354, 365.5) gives 0.54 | 9.14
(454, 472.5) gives 1.13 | 10.3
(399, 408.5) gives 0.92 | 9.18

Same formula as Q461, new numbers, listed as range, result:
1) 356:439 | 9.6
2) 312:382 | 9.45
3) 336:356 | 9.48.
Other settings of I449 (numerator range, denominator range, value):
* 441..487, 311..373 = 1.10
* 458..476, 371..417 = 1.09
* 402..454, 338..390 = 1.03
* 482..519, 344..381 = 1.23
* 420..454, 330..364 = 1.07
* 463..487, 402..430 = 1.08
